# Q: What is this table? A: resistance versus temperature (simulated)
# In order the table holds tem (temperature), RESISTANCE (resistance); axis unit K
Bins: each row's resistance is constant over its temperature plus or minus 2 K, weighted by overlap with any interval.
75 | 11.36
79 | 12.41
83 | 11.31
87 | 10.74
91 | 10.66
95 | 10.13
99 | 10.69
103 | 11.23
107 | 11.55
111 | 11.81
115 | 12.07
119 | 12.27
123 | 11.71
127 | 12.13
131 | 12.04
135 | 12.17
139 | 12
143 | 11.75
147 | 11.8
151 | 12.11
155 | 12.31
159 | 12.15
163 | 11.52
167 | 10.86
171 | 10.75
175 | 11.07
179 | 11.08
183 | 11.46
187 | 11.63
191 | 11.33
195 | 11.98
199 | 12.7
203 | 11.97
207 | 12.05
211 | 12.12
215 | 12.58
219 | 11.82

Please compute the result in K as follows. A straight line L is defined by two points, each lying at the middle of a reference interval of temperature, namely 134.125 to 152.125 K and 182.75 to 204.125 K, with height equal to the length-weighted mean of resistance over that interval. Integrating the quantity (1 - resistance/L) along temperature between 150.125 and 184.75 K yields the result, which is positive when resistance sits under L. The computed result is 1.31 K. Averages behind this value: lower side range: 11.9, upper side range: 11.9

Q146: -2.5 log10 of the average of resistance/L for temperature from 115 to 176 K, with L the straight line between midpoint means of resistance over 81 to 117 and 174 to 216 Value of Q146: -0.03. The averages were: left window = 11.1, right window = 11.8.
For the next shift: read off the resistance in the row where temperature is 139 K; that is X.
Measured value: 12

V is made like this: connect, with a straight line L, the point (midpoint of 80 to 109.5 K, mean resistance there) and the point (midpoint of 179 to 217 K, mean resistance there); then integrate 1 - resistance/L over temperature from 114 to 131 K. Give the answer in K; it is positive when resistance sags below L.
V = -1.2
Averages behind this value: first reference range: 11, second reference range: 11.9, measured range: 12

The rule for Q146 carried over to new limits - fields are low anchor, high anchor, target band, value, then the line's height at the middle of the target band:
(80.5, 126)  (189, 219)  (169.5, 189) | 0.06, 11.9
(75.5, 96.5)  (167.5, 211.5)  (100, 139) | -0.06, 11.3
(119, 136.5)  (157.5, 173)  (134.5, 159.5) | -0.03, 11.7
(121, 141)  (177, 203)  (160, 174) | 0.07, 11.8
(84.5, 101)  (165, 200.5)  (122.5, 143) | -0.10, 10.9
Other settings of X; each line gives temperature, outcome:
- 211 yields 12.12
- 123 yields 11.71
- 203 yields 11.97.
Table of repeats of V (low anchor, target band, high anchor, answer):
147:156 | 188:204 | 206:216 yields 0.30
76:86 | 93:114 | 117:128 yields 1.33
